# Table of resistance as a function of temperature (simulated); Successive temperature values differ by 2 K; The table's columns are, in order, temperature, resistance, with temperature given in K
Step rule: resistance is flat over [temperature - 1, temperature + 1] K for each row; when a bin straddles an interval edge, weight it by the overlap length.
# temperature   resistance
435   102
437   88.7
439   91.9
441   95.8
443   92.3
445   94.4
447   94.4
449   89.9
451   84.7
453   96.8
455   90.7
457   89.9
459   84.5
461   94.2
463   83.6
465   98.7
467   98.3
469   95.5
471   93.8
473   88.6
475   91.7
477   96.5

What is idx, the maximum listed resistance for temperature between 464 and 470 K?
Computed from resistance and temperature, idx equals 98.7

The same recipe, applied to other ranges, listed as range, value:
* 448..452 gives 89.9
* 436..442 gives 95.8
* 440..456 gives 96.8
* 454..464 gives 94.2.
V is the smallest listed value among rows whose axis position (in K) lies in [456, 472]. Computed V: 83.6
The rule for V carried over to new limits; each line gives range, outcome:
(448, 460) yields 84.5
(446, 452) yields 84.7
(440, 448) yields 92.3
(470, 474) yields 88.6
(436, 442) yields 88.7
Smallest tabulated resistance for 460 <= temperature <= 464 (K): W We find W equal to 83.6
